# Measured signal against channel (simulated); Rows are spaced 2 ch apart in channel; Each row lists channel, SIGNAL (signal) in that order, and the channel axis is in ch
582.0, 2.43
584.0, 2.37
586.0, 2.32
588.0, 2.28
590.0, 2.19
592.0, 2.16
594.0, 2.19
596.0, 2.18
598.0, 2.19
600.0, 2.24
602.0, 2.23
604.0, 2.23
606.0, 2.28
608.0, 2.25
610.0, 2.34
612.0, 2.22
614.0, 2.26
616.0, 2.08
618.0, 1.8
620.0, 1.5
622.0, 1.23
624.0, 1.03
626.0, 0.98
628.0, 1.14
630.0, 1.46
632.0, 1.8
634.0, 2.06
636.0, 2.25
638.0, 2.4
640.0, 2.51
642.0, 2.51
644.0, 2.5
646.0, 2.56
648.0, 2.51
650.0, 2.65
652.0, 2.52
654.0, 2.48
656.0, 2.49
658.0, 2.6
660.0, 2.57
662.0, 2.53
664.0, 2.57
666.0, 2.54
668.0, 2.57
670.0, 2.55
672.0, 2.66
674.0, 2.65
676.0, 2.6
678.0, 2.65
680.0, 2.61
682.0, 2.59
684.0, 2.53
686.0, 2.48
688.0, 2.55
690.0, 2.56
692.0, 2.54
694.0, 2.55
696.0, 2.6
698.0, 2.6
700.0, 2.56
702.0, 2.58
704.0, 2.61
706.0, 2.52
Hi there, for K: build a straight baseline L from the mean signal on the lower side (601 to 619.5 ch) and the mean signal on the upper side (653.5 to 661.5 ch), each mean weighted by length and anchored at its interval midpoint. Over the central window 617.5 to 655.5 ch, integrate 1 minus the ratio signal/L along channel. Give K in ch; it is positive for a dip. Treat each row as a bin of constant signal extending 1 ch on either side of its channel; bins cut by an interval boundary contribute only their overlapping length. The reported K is 6.2 ch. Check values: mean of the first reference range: 2.17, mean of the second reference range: 2.54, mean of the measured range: 2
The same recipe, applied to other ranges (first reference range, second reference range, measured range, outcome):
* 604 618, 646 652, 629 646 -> 1.8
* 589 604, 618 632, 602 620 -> -4.2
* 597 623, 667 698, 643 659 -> -1.2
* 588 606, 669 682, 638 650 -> -0.3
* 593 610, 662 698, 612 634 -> 7.0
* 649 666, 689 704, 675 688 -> -0.1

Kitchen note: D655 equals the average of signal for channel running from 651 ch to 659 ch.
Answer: 2.52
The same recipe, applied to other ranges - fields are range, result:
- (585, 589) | 2.3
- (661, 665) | 2.55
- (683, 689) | 2.52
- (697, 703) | 2.58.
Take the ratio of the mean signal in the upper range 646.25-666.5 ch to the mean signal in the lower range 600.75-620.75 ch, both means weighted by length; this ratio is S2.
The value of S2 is 1.20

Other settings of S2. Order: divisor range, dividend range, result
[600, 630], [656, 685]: 1.41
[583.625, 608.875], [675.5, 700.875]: 1.15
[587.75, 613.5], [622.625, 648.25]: 0.88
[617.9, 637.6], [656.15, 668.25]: 1.66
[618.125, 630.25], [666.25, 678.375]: 2.09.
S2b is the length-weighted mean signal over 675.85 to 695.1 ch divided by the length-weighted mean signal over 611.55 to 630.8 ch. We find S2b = 1.65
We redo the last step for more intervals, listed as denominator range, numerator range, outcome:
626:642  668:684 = 1.36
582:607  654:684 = 1.15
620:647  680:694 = 1.37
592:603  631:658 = 1.09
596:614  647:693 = 1.14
